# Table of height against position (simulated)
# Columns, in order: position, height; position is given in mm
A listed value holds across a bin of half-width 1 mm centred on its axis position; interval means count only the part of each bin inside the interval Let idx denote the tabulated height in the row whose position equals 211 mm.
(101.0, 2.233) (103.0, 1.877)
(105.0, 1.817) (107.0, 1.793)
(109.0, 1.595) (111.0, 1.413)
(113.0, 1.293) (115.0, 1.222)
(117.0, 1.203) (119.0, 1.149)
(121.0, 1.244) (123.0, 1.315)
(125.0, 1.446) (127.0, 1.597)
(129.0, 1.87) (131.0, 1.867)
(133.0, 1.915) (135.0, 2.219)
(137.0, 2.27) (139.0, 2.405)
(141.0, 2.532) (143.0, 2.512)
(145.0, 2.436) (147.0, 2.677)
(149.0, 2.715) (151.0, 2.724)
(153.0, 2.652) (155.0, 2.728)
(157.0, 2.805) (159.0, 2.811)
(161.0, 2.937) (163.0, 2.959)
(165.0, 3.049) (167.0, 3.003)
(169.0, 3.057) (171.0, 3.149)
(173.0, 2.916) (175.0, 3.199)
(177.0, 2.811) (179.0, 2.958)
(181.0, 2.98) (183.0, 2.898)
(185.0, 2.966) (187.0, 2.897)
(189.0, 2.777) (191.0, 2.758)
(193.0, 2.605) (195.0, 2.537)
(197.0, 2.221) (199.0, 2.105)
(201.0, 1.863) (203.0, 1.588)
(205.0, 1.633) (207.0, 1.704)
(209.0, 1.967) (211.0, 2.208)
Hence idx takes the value 2.208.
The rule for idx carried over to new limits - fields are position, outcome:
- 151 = 2.724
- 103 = 1.877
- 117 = 1.203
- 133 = 1.915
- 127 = 1.597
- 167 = 3.003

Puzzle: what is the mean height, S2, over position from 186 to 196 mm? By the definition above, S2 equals 2.71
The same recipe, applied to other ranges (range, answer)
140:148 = 2.54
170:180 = 3.01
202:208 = 1.64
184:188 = 2.93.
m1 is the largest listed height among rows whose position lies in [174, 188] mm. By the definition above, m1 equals 3.199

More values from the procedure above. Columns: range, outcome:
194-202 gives 2.537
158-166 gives 3.049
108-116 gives 1.595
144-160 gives 2.811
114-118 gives 1.222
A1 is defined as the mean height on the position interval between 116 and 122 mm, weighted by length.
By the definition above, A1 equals 1.2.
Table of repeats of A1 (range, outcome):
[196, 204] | 1.94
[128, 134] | 1.88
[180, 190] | 2.9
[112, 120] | 1.22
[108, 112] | 1.5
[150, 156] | 2.7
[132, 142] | 2.27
